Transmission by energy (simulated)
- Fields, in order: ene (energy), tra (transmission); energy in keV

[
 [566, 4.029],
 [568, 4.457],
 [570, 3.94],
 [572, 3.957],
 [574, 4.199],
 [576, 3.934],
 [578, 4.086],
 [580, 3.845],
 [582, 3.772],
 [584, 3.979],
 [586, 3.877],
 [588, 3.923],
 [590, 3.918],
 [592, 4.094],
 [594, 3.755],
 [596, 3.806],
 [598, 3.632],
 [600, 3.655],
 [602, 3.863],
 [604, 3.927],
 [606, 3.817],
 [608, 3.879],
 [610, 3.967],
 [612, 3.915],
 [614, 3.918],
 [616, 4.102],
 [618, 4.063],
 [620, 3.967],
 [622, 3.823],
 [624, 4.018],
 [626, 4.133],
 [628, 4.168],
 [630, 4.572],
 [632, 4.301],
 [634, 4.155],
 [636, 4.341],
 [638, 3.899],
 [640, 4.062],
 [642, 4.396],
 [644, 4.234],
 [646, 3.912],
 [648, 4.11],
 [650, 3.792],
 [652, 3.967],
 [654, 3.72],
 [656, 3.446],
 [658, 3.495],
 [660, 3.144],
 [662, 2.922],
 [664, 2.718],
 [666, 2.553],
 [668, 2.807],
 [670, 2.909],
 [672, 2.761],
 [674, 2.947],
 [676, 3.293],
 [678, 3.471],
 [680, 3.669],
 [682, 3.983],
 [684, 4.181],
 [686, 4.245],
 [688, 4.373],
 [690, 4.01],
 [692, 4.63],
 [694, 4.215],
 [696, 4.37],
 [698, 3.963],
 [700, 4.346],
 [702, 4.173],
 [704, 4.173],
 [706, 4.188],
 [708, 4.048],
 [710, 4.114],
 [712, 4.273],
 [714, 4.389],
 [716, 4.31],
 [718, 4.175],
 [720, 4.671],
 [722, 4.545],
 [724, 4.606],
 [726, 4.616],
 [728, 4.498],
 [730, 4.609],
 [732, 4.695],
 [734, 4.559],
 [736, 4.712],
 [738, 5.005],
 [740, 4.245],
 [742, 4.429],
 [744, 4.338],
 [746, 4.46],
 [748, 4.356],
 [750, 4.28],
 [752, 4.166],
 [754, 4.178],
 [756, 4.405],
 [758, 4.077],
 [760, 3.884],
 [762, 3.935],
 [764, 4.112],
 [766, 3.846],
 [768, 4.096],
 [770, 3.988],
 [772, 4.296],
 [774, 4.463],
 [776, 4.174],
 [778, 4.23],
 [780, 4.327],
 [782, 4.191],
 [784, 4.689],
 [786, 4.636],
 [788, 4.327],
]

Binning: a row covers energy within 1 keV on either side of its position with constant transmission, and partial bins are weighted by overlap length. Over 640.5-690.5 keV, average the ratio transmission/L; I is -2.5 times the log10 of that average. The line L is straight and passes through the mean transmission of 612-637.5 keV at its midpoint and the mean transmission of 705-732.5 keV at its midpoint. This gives 0.19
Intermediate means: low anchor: 4.12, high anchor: 4.4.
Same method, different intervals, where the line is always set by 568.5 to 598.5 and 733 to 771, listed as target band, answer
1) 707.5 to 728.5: -0.05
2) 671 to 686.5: 0.16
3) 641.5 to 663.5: 0.10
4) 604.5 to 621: 0.01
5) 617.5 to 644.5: -0.03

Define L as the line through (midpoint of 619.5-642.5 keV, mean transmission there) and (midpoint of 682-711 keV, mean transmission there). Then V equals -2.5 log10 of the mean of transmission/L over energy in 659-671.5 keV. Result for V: 0.42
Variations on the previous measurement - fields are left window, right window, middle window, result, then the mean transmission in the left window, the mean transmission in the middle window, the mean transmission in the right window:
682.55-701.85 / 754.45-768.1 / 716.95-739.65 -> -0.11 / 4.25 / 4.6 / 4.05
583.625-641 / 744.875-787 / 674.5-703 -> 0.02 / 3.98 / 4.05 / 4.23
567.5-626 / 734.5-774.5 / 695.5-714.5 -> -0.01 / 3.93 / 4.19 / 4.26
